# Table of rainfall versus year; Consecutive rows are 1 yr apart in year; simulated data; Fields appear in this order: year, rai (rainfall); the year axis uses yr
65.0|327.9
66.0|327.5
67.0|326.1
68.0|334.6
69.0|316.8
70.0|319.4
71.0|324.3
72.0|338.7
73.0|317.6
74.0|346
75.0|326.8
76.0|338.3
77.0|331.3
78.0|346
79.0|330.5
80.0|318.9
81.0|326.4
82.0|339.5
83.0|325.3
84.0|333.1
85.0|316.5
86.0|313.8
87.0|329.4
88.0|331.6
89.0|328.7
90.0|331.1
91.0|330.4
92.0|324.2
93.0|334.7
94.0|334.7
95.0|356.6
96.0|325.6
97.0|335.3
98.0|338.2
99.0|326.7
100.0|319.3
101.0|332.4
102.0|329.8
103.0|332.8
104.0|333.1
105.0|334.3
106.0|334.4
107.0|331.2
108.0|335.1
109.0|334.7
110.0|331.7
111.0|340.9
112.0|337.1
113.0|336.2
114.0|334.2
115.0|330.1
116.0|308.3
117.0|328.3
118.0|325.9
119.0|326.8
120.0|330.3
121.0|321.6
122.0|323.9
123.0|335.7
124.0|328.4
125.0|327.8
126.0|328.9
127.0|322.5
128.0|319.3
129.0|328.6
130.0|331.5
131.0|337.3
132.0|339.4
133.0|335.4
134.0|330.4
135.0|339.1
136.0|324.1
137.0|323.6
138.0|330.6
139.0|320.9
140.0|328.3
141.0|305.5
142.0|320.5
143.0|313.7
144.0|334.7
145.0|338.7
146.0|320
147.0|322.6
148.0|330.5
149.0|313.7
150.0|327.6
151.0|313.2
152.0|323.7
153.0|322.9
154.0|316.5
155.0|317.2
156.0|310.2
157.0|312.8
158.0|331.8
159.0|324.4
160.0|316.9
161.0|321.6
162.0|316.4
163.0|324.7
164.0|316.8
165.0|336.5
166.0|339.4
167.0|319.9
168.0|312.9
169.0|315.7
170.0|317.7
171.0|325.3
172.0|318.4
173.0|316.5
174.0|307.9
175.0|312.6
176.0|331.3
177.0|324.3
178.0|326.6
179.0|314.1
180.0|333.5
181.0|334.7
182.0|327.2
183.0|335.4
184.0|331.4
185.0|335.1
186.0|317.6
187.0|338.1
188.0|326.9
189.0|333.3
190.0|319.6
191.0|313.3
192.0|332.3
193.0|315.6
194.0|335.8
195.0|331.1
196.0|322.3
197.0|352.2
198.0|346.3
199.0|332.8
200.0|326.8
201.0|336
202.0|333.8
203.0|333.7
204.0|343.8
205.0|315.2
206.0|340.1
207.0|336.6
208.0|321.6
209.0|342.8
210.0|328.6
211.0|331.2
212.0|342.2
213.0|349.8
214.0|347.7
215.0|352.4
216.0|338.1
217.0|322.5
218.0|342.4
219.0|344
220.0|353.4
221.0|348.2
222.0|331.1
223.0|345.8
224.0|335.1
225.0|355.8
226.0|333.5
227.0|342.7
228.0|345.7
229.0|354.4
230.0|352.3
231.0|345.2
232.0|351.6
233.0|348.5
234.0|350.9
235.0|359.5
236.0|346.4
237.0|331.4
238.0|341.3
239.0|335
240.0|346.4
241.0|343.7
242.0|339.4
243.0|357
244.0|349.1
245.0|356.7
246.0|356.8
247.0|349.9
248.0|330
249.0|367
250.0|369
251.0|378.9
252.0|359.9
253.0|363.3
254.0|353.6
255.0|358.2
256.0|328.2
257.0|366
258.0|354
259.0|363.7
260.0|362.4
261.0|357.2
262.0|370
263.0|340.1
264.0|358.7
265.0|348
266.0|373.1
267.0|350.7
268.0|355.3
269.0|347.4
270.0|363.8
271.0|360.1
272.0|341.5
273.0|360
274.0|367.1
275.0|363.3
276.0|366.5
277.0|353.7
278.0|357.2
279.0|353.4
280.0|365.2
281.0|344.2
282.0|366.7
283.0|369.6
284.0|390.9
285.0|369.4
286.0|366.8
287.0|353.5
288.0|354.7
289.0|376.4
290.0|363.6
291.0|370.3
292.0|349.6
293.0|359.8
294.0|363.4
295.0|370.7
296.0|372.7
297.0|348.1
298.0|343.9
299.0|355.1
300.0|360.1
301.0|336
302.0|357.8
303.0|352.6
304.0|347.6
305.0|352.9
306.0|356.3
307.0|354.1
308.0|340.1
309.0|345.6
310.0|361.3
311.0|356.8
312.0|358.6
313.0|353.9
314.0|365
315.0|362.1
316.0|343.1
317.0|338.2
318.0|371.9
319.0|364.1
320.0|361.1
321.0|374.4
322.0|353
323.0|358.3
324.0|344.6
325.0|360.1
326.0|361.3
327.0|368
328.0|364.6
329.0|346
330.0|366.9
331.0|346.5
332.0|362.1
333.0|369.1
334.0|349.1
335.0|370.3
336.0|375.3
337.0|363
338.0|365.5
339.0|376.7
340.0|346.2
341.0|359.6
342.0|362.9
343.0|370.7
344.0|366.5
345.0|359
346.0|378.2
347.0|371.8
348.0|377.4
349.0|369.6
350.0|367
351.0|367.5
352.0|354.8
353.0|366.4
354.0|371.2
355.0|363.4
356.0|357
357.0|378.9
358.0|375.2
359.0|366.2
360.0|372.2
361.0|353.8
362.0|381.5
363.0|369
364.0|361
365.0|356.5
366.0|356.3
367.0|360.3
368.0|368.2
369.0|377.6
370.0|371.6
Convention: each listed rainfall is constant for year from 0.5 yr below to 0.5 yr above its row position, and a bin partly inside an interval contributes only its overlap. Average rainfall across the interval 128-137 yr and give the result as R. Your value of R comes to 332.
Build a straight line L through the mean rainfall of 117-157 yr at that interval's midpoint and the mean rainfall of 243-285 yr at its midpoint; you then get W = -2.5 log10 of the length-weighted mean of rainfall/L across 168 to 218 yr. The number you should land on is 0.03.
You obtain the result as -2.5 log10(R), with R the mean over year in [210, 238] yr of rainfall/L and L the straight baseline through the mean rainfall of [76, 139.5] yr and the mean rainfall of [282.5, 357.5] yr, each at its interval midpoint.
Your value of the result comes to 0.01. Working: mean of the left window 330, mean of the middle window 344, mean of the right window 361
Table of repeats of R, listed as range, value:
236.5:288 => 356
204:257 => 346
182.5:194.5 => 328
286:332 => 357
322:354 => 363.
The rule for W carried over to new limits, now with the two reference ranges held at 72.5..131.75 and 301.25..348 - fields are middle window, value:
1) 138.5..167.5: 0.05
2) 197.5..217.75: 0.03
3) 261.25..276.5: -0.02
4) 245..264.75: -0.02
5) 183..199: 0.04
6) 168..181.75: 0.06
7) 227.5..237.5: 0.00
